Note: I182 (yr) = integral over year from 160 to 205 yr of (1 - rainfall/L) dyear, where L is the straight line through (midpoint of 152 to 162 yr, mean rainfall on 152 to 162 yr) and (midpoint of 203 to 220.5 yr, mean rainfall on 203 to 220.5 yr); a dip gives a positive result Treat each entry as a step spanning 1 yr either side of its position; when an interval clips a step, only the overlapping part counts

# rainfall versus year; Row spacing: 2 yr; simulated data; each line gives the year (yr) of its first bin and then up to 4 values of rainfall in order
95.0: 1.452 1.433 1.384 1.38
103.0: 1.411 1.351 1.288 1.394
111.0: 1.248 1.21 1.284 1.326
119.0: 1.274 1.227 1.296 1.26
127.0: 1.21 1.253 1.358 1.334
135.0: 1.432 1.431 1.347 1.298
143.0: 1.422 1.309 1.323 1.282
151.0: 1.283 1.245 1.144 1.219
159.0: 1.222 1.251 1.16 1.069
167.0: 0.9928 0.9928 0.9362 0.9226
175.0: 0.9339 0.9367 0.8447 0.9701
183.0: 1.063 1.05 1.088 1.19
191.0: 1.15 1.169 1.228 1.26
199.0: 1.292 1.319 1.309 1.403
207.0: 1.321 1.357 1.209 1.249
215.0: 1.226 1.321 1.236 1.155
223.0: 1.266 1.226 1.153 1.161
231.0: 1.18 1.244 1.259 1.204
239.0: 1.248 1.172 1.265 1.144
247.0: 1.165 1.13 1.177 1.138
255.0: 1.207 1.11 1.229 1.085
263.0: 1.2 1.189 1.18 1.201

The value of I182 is 5.3 yr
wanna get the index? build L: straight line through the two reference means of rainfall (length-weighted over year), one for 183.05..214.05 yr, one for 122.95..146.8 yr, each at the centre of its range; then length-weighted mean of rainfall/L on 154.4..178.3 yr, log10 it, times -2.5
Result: 0.21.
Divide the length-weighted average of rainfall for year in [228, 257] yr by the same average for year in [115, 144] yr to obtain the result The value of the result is 0.9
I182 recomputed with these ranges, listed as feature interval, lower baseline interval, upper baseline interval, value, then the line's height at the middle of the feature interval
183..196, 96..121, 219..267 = 1.09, 1.24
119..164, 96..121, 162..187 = -4.98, 1.16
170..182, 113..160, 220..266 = 3.16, 1.25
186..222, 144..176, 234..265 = -2.68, 1.16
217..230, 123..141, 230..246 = 0.22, 1.23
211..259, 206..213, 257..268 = 1.15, 1.23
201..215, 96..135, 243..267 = -0.99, 1.22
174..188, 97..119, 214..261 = 3.03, 1.26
